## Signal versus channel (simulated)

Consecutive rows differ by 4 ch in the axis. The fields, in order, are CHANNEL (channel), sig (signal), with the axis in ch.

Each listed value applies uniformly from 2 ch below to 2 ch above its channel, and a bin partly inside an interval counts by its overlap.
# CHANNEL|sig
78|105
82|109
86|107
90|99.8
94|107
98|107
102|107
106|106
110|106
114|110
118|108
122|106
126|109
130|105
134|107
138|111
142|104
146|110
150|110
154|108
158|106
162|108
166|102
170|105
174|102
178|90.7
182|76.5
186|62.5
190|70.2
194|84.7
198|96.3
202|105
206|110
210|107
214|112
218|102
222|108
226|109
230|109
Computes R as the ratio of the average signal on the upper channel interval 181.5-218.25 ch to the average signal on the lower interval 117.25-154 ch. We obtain 0.9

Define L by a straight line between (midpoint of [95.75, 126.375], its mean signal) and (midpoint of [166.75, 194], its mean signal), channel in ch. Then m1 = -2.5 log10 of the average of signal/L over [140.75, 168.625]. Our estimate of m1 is -0.15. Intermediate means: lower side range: 107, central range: 107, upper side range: 85.3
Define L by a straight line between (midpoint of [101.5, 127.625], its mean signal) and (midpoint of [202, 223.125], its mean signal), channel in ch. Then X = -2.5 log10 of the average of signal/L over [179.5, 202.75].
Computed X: 0.30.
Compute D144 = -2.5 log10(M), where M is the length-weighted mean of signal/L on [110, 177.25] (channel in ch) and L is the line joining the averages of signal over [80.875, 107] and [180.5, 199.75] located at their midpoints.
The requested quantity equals -0.17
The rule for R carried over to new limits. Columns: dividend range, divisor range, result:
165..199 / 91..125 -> 0.81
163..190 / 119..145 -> 0.83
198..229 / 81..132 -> 1.00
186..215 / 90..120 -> 0.89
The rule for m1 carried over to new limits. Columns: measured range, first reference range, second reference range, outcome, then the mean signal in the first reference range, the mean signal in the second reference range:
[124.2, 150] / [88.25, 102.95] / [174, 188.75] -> -0.16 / 105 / 79.7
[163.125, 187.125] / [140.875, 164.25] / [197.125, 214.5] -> 0.17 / 108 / 106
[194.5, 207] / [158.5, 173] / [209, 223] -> 0.06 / 105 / 107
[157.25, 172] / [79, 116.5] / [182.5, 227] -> -0.06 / 107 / 96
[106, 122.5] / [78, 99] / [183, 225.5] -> -0.04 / 106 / 95.8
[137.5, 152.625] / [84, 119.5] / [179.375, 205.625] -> -0.13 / 106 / 84.4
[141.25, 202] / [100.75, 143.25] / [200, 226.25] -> 0.12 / 107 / 107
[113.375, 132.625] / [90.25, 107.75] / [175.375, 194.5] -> -0.10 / 106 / 77.1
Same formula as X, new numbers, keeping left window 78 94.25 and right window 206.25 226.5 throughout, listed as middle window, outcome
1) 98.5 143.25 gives -0.01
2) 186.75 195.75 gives 0.39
